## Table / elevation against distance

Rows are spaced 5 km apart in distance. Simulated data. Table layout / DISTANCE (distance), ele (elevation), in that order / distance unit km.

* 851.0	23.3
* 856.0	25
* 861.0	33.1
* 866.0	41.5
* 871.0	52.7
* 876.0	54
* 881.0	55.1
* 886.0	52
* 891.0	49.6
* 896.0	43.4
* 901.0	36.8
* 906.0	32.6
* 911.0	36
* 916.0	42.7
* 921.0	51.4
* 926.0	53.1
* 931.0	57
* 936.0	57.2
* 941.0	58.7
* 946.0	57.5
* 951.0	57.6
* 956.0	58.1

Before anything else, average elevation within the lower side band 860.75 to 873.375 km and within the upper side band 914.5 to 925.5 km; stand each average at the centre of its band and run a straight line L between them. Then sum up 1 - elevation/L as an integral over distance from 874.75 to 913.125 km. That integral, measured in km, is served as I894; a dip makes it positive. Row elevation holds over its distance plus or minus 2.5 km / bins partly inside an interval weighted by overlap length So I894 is 1.2 km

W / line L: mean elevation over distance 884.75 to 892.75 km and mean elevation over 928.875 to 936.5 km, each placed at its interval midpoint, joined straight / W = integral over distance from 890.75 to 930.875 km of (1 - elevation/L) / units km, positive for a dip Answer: 7.7 km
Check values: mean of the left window 50.7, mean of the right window 57.1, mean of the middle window 43.7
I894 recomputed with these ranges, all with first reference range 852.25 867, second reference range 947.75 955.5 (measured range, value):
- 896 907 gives 1.6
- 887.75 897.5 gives -1.5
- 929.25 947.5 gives -1.3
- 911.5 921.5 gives 0.8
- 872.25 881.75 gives -4.6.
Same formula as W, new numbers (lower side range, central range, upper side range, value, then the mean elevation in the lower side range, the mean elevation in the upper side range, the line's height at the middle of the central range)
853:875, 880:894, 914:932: -2.6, 38.8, 50.8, 43.5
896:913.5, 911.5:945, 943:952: -3.1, 36.3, 57.6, 48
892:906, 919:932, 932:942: -0.3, 39.8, 57.7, 52.3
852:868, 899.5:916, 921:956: 3.8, 32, 56.5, 46.9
